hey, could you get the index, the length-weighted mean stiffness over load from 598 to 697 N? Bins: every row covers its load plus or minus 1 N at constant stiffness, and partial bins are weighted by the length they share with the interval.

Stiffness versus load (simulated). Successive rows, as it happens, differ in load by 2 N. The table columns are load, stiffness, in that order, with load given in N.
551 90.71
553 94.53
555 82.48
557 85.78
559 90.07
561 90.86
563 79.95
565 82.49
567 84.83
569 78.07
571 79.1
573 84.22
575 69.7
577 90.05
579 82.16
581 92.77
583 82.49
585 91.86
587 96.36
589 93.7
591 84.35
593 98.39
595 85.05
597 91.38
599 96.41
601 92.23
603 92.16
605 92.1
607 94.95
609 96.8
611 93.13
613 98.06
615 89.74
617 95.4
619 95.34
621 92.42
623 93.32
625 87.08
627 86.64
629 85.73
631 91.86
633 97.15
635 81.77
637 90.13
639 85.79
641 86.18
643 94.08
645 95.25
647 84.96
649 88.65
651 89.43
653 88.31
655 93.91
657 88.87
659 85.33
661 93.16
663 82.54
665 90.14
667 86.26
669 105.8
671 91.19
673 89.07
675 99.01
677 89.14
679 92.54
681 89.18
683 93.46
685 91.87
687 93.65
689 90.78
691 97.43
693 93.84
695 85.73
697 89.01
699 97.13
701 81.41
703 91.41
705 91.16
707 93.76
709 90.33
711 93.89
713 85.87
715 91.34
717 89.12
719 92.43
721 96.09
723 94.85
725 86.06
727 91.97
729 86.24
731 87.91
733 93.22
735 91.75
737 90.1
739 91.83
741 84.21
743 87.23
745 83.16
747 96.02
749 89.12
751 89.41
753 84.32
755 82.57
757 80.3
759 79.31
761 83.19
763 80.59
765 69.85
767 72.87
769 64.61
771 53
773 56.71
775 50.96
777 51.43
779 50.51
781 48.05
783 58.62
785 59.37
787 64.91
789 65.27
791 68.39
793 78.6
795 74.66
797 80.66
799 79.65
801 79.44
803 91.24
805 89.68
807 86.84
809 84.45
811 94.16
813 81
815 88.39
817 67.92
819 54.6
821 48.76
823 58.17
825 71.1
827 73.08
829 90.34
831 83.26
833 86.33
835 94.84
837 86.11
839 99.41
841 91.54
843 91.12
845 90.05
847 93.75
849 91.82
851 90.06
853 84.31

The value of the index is 91.4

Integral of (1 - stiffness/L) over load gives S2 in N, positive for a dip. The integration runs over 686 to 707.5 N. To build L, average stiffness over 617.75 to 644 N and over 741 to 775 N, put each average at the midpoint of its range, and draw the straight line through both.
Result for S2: -2.0 N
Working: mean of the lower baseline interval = 89.9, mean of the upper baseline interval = 77.6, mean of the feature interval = 91.3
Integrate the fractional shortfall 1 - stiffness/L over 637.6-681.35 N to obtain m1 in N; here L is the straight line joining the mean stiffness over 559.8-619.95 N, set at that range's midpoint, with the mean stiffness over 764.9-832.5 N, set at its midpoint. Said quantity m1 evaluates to -4.0 N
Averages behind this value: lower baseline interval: 89.1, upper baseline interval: 70.4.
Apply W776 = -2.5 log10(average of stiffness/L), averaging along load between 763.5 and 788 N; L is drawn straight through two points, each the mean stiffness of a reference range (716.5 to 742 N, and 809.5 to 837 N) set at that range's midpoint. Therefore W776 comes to 0.383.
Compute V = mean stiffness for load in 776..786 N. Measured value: 53.6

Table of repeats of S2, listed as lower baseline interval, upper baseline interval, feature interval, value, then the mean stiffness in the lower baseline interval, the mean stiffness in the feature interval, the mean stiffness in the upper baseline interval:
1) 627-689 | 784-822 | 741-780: 2.9 N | 90.4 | 74.2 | 75.7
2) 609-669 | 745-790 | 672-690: -1.8 N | 90.4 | 92.1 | 69.9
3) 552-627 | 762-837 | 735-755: -3.1 N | 89.1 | 88.3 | 71.9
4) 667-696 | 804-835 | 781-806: 2.3 N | 92.8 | 73.2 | 77.8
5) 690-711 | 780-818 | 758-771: 1.3 N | 91.3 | 73.4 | 75.9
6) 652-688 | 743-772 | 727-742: -1.3 N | 91.3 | 89.5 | 79.4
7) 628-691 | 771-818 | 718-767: -5.0 N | 90.6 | 86.9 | 71.4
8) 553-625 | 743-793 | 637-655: -1.3 N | 89.1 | 89.4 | 70.6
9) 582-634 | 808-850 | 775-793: 5.3 N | 92.1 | 59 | 81.9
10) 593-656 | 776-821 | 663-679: -1.1 N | 91.3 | 92.3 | 72.1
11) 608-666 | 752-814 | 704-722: -2.3 N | 90.4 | 91.6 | 72.4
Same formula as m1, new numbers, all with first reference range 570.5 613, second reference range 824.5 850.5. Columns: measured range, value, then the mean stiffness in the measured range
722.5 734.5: -0.1 N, 89.9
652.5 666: 0.1 N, 88.9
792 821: 2.9 N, 79.7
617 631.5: -0.2 N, 90.6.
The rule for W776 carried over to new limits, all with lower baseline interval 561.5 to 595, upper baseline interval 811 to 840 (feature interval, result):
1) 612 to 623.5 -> -0.12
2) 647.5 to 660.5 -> -0.07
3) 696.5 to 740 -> -0.12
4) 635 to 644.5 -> -0.06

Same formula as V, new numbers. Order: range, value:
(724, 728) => 89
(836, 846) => 91.6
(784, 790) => 63.2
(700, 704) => 86.4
